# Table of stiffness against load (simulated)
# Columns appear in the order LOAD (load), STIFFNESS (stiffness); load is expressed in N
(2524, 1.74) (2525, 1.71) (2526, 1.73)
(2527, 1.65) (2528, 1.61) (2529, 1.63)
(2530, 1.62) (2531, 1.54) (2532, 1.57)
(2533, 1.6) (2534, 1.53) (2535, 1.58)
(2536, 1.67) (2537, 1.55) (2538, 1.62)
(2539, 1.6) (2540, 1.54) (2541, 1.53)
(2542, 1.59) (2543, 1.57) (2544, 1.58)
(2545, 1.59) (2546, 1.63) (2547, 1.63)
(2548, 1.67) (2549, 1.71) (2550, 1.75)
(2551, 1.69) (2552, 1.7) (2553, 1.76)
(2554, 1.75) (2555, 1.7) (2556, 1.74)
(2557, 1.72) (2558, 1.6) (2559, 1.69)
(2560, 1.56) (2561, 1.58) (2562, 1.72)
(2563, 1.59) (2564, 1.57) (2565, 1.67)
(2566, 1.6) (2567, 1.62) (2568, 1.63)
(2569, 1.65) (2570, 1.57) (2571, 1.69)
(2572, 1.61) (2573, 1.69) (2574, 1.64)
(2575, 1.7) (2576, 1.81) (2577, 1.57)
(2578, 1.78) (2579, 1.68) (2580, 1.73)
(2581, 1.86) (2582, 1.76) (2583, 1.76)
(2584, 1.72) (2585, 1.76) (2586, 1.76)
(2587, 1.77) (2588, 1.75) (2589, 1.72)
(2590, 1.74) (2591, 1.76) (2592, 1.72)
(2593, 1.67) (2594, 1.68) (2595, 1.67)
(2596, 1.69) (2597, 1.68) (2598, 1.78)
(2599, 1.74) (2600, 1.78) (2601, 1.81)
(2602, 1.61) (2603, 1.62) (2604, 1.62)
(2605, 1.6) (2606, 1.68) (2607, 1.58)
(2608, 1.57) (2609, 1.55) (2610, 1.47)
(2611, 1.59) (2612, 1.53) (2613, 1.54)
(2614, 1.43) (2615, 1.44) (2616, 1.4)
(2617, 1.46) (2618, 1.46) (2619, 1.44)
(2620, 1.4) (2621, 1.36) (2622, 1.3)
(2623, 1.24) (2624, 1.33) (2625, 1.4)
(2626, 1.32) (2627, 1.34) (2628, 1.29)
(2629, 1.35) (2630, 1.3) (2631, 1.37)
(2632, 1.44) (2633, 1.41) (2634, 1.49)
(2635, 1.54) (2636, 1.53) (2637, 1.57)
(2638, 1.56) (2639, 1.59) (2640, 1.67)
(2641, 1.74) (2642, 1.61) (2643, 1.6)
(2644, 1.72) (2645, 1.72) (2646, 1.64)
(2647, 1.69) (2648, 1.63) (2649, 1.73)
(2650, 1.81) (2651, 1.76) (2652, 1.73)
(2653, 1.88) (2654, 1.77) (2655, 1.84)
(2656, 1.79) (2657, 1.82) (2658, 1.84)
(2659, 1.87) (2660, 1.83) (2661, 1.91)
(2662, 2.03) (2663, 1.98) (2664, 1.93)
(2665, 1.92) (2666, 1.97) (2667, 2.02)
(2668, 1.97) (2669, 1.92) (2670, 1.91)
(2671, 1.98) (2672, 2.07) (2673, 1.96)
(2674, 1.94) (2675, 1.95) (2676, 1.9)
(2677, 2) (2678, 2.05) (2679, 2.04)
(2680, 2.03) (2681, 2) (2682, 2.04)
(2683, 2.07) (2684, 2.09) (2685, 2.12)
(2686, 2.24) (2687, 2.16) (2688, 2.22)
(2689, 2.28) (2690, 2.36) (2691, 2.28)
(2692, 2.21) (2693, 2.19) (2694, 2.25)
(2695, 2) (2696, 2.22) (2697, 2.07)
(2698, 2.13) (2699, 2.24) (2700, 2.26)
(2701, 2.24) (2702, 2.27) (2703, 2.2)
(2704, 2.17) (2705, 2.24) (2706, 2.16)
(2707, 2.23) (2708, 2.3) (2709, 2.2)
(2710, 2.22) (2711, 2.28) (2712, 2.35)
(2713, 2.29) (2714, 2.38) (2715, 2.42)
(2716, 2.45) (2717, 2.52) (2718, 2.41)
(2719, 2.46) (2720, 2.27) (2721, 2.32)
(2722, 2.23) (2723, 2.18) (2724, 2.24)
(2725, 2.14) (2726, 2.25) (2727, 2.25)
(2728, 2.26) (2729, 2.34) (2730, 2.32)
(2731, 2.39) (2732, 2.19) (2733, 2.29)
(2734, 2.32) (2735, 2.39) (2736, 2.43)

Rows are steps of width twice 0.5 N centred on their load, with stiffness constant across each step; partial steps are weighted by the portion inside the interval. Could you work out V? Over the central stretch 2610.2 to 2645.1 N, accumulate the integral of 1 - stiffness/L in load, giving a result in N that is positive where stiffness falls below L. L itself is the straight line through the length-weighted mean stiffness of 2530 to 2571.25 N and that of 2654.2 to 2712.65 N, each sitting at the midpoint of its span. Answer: 7.8 N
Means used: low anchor 1.63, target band 1.47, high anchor 2.08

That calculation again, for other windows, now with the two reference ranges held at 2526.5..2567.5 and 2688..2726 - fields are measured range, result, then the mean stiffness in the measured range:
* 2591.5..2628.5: 6.7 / 1.53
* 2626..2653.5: 5.8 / 1.58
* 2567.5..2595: 0.9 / 1.71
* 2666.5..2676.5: 0.7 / 1.96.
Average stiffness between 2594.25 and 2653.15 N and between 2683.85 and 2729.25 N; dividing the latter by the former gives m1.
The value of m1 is 1.4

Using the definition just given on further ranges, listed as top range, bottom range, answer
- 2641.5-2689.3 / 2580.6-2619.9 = 1.17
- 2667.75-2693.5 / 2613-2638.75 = 1.47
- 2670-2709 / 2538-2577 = 1.30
